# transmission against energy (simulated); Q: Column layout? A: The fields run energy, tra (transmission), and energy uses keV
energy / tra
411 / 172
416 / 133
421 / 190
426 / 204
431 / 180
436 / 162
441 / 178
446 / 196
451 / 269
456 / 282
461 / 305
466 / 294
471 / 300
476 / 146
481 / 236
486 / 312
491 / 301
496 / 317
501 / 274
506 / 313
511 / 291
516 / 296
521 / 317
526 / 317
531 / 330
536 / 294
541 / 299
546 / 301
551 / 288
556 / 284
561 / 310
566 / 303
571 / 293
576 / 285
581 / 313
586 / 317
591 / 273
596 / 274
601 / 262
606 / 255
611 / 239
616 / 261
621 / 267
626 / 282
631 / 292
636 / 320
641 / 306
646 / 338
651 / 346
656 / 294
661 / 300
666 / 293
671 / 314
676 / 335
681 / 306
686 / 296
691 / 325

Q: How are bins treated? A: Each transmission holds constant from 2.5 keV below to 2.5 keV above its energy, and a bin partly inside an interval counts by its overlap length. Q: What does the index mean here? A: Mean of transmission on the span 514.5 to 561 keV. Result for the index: 303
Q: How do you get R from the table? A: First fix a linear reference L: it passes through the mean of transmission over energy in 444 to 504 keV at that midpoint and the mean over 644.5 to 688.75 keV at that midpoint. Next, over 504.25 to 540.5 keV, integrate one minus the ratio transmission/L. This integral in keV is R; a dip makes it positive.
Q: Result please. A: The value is -3.4 keV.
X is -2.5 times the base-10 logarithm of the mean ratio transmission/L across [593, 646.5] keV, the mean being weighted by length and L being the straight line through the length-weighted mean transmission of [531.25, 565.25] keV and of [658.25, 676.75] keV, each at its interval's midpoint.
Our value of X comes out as 0.09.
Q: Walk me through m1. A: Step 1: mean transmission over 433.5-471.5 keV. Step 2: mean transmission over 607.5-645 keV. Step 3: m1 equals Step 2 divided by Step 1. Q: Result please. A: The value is 1.2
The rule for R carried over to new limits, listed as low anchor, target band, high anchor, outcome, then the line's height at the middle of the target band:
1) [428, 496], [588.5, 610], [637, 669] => 2.2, 294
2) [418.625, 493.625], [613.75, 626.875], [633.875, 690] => 1.3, 298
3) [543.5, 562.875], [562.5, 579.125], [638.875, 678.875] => 0.2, 299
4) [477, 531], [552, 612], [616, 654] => 3.0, 300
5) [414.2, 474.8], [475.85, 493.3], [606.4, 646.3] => -1.8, 237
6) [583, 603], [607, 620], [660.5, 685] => 1.7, 290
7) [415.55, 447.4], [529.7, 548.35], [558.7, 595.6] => -2.7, 267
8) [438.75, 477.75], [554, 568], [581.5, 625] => -1.8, 264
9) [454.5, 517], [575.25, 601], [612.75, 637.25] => -0.8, 281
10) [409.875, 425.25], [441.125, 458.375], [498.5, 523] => -2.0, 213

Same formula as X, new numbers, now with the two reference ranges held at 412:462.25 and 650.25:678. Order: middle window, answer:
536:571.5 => -0.14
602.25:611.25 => 0.14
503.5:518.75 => -0.24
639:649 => -0.08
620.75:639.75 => 0.01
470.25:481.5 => 0.05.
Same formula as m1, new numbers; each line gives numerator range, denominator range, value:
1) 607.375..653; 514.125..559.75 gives 0.97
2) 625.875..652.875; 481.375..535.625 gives 1.04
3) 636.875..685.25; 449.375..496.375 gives 1.14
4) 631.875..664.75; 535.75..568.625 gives 1.06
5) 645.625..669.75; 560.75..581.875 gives 1.04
